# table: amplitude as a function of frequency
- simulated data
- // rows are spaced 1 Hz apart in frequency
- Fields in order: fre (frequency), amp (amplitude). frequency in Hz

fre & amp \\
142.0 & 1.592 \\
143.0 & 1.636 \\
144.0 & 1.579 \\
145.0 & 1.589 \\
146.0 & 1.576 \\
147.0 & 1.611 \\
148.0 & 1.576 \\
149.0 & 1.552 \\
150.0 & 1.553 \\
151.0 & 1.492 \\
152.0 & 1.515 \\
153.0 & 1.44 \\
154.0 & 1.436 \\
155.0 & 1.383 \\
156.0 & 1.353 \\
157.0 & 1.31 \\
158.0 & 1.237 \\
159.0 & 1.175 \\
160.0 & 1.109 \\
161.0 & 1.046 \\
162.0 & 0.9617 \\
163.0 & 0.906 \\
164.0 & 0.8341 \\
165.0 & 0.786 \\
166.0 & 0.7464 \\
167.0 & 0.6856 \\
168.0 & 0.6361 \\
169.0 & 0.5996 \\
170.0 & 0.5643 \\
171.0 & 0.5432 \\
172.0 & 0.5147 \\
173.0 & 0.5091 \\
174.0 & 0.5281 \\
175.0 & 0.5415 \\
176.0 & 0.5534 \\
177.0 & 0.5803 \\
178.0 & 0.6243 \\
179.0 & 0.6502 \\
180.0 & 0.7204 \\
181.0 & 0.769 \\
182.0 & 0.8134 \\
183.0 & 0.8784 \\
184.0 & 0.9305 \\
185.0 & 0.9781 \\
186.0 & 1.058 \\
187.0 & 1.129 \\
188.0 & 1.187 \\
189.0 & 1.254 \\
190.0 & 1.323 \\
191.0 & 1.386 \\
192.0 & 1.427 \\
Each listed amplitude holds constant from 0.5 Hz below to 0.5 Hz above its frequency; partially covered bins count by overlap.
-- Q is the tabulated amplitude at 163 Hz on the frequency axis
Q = 0.906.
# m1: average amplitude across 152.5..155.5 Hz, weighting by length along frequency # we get 1.42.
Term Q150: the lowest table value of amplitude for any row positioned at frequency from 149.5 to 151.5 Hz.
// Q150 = 1.492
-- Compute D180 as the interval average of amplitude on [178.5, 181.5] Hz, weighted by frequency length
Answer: 0.713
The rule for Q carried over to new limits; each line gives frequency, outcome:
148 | 1.576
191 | 1.386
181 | 0.769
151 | 1.492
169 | 0.5996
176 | 0.5534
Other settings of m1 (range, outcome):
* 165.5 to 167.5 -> 0.716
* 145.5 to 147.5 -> 1.59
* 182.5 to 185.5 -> 0.929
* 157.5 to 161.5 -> 1.14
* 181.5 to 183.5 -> 0.846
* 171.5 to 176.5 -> 0.529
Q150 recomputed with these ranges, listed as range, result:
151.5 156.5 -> 1.353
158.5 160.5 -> 1.109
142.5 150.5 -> 1.552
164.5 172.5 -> 0.5147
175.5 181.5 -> 0.5534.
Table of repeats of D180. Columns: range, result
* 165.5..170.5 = 0.646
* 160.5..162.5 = 1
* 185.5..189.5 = 1.16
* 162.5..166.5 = 0.818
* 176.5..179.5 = 0.618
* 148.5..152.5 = 1.53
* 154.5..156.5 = 1.37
